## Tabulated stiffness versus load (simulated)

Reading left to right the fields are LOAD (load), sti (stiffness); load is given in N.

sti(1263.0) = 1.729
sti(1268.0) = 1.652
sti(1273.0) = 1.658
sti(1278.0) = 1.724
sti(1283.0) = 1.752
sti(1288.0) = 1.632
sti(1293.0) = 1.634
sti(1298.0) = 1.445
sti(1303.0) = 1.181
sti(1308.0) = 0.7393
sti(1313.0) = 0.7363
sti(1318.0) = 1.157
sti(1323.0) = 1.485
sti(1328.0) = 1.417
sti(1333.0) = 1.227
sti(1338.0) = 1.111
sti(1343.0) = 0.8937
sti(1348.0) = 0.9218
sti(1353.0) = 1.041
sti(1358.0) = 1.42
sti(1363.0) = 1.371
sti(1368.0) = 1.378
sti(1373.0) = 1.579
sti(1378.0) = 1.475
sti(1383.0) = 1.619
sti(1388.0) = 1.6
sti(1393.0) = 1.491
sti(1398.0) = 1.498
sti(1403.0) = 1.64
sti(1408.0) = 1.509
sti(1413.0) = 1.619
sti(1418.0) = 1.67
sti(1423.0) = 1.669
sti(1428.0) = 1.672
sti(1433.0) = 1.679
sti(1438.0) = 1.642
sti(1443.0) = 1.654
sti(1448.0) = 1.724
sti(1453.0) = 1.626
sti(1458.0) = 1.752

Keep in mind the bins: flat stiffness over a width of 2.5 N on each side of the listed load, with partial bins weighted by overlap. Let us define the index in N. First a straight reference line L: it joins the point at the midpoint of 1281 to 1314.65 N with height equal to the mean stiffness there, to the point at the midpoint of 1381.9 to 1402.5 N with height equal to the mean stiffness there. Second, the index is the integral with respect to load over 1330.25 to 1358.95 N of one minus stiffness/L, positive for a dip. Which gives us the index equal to 6.9 N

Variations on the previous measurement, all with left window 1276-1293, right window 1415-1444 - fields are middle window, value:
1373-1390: 1.1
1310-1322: 4.8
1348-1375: 5.9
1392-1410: 1.4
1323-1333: 1.8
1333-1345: 4.5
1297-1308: 3.4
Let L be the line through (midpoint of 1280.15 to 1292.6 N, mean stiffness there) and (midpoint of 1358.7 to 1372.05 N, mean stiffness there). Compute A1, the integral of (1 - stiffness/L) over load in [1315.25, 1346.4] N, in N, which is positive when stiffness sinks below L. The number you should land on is 6.64 N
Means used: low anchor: 1.68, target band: 1.2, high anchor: 1.4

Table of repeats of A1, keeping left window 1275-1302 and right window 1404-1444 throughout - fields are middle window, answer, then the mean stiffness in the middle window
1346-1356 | 3.8 N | 1.01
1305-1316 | 5.7 N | 0.777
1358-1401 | 3.5 N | 1.5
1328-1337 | 2.0 N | 1.26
